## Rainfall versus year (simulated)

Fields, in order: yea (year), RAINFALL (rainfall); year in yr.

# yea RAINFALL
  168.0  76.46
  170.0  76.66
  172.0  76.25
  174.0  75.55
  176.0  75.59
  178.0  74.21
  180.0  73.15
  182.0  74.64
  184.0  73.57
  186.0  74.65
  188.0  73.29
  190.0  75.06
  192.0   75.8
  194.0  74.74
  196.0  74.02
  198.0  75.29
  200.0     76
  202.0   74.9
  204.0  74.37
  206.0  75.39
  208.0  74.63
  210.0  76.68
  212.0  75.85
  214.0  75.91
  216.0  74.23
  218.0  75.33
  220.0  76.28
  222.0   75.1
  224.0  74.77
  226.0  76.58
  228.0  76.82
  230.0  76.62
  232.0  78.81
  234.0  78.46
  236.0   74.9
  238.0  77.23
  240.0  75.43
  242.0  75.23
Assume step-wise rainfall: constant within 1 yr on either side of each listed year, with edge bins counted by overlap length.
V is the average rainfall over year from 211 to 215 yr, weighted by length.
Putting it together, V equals 75.9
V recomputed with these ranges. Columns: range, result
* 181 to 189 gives 74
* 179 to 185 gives 73.8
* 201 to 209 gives 74.8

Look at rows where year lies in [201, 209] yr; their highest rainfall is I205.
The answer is 75.39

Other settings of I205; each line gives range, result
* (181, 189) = 74.65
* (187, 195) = 75.8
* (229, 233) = 78.81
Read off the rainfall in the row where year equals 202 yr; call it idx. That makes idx 74.9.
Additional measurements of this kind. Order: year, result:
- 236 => 74.9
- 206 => 75.39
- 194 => 74.74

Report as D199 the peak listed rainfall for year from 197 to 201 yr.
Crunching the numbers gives 76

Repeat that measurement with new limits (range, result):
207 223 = 76.68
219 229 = 76.82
